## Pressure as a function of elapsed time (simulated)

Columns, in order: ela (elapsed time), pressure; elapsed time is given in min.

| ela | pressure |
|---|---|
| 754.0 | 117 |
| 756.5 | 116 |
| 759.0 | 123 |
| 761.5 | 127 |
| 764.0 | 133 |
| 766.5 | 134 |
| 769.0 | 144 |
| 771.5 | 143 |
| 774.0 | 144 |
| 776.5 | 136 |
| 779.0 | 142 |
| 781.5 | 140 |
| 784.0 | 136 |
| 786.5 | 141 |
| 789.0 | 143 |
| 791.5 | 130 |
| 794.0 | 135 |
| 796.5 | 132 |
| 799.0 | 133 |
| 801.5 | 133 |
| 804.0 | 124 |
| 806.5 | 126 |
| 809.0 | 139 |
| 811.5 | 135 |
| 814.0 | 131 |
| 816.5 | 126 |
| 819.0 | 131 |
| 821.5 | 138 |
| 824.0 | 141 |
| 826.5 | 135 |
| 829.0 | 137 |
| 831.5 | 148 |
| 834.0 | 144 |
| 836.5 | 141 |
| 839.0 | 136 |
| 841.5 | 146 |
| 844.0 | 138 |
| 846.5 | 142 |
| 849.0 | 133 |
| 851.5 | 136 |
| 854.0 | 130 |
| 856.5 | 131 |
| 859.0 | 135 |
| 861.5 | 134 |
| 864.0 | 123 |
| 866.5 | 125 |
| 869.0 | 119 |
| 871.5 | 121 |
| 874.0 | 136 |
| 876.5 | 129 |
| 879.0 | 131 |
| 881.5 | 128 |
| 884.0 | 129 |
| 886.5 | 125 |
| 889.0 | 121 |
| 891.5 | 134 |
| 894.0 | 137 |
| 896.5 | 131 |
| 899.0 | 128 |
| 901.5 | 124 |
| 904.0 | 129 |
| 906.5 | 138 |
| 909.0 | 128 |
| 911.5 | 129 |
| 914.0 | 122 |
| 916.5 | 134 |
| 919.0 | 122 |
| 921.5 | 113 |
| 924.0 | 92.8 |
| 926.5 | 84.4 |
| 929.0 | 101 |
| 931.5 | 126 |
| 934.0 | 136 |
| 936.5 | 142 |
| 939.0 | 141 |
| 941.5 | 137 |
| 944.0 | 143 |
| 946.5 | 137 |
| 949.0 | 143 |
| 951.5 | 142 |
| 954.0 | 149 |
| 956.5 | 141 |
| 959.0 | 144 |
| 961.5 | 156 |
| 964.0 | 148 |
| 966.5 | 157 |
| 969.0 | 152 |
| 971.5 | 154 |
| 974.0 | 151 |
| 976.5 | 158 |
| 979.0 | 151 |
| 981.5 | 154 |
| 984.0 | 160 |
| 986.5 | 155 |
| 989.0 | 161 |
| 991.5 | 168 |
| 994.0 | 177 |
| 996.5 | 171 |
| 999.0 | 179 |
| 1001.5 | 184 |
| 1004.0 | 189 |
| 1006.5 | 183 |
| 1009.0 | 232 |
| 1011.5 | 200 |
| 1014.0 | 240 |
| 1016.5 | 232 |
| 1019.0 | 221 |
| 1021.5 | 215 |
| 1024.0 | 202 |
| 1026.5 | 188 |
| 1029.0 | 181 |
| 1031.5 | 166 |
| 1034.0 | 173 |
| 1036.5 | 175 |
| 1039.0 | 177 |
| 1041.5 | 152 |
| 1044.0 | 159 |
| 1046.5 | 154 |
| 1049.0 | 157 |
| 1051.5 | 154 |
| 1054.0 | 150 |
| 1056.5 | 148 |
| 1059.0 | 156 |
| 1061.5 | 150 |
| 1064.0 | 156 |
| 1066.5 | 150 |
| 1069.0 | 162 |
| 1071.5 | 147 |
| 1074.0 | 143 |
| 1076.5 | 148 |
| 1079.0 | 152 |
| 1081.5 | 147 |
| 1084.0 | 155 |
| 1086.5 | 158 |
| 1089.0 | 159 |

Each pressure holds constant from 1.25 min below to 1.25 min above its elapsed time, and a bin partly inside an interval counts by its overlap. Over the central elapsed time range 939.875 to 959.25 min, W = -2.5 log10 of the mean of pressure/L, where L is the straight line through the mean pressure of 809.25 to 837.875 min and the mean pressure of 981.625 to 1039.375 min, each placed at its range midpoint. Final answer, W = 0.204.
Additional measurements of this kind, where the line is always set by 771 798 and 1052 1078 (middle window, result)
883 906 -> 0.11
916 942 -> 0.20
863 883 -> 0.13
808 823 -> 0.05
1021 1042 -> -0.21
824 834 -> 0.00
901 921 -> 0.13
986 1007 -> -0.18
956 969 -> -0.03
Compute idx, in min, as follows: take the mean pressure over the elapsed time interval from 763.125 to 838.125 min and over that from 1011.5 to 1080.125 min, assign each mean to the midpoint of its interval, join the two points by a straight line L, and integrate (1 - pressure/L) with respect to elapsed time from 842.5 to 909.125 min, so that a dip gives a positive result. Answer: 7.6 min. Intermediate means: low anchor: 137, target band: 130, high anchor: 171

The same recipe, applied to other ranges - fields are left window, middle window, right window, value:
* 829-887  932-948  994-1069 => 1.7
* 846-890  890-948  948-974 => 5.5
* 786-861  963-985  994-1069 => 1.7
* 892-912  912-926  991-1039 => 2.4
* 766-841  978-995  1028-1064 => -0.7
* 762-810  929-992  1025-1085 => 1.5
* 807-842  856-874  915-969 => 1.1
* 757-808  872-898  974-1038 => 4.5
